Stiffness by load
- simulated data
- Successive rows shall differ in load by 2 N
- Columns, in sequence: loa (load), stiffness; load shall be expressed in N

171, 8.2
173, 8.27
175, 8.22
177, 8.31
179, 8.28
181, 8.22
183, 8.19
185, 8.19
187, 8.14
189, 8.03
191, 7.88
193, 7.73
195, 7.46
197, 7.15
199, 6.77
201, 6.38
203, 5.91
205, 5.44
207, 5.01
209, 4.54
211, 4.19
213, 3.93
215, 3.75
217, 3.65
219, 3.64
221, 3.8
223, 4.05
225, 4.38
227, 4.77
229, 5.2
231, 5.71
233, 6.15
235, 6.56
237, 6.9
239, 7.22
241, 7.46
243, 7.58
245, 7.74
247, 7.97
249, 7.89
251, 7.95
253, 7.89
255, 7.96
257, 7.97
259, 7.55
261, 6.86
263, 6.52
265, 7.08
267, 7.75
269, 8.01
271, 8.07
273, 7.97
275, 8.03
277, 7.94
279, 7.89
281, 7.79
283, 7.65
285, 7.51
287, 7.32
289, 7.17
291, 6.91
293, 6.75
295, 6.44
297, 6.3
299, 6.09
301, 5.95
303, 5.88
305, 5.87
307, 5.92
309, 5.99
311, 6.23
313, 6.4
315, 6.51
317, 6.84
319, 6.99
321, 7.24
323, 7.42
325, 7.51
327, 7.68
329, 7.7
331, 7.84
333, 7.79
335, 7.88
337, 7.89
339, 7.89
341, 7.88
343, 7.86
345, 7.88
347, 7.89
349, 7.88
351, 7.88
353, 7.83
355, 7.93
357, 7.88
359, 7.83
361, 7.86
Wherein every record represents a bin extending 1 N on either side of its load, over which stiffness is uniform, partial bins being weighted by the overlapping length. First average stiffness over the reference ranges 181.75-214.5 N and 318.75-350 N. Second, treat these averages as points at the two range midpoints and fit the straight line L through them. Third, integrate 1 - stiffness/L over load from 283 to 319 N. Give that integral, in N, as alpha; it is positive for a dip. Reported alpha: 4.4 N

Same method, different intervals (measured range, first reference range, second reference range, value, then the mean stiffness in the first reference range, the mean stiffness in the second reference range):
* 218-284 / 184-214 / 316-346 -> 0.3 N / 6.45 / 7.62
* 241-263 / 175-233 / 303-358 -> -3.8 N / 6.06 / 7.33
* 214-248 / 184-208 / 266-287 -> 7.9 N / 7.01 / 7.84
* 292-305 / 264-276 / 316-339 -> 2.5 N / 7.82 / 7.54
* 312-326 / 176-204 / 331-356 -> 1.5 N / 7.62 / 7.87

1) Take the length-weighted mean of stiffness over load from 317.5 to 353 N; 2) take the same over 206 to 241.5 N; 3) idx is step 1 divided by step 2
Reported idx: 1.54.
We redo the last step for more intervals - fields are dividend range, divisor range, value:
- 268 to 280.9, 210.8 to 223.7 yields 2.08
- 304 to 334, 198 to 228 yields 1.48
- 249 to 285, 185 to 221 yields 1.31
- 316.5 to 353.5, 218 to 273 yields 1.14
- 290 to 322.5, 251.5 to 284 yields 0.83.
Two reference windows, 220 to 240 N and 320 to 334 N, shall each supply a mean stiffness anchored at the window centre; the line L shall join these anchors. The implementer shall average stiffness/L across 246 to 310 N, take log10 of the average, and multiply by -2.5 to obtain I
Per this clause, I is -0.12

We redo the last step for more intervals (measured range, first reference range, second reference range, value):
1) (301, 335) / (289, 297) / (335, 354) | 0.07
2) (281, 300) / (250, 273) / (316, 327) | 0.07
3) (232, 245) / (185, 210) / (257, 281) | 0.03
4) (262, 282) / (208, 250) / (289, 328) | -0.25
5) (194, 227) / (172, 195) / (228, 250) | 0.45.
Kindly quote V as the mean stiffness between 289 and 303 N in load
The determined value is 6.42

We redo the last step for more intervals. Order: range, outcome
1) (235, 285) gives 7.63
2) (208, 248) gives 5.46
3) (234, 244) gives 7.14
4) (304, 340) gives 7.09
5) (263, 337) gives 7.12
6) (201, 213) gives 5.04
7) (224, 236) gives 5.46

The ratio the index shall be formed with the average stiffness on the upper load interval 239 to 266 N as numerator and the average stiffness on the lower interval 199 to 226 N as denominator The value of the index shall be 1.64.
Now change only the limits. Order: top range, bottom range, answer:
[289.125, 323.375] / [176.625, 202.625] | 0.84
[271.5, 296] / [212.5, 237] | 1.57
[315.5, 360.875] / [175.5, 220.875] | 1.21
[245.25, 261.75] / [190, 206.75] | 1.15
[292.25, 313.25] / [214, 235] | 1.33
